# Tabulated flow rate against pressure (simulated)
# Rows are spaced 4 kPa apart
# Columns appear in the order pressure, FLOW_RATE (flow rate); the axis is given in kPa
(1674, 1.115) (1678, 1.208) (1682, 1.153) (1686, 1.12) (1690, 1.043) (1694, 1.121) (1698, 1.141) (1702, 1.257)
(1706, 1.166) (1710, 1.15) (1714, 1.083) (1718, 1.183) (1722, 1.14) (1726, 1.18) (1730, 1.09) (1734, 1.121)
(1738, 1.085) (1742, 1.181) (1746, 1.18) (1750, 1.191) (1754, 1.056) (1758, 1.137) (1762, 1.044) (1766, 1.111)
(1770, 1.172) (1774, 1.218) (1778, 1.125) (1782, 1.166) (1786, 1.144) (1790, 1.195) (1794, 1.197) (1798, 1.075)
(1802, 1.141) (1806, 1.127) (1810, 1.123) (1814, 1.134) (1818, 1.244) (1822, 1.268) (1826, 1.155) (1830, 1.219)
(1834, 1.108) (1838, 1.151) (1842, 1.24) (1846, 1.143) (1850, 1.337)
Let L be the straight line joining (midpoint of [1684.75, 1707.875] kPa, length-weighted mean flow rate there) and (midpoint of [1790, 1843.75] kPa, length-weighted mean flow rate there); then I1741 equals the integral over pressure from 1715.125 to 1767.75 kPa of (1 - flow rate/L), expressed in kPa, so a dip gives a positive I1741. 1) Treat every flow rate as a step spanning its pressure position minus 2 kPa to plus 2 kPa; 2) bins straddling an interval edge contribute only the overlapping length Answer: 1.0 kPa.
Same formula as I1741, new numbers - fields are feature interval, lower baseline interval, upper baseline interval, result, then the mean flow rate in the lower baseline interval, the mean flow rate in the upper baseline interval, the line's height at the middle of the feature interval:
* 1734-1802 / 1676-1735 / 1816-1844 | 1.7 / 1.14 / 1.2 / 1.17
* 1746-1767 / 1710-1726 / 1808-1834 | 0.8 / 1.14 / 1.18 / 1.16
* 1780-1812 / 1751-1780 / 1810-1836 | 0.3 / 1.13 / 1.18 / 1.16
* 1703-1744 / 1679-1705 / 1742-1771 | -0.2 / 1.14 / 1.13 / 1.14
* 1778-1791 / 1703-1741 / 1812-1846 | 0.1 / 1.14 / 1.19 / 1.17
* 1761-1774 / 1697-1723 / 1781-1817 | 0.2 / 1.16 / 1.15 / 1.15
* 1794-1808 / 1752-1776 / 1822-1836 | 0.3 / 1.12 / 1.18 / 1.15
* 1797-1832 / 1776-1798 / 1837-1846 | 0.2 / 1.16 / 1.19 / 1.17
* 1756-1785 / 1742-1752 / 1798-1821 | 0.8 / 1.18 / 1.15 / 1.17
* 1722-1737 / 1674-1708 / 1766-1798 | 0.3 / 1.15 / 1.16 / 1.16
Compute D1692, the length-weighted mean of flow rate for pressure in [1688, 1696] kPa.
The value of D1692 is 1.08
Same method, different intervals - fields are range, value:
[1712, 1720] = 1.13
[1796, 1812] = 1.12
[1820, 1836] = 1.19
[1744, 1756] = 1.14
